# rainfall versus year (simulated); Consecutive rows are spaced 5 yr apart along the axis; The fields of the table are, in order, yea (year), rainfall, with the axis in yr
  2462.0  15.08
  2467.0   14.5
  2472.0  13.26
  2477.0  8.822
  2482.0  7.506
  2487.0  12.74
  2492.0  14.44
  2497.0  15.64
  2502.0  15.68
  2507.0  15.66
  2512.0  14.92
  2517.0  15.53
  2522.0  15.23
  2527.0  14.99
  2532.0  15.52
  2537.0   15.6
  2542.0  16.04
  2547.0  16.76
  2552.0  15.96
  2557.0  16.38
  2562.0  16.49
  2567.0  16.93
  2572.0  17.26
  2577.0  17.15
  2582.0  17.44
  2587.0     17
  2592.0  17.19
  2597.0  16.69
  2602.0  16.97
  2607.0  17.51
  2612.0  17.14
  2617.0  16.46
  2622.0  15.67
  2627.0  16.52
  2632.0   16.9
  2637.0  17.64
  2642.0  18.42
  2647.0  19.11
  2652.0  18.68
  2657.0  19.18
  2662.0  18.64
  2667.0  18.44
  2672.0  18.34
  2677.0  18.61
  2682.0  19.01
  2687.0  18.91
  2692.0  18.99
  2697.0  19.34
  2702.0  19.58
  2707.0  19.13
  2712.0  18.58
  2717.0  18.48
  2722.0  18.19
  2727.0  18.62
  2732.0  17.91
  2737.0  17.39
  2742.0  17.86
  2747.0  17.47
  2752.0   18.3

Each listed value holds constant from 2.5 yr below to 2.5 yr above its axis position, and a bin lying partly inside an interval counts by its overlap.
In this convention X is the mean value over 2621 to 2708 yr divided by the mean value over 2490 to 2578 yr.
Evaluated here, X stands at 1.2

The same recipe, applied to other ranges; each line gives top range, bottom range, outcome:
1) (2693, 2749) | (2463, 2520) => 1.36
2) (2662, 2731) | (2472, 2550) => 1.31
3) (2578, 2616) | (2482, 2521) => 1.18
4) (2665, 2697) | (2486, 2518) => 1.25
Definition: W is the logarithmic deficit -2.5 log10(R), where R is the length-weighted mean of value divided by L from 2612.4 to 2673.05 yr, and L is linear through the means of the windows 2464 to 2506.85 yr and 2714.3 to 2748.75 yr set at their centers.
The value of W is -0.10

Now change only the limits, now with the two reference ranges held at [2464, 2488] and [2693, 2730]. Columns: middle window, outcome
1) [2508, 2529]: -0.20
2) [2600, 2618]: -0.10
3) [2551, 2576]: -0.18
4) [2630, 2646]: -0.08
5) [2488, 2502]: -0.24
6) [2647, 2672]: -0.09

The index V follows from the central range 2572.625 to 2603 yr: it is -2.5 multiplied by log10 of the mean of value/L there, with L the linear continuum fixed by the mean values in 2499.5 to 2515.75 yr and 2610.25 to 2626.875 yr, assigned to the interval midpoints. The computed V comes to -0.06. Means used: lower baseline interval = 15.4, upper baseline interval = 16.4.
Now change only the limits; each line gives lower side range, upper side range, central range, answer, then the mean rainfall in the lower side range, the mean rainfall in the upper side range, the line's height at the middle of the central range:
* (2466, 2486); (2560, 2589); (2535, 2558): -0.06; 10.9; 17.1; 15.3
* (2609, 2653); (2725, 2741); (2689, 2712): -0.08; 17.4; 17.9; 17.8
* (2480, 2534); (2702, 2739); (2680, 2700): -0.07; 14.4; 18.4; 17.9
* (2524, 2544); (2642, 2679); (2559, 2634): 0.01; 15.5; 18.7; 17.1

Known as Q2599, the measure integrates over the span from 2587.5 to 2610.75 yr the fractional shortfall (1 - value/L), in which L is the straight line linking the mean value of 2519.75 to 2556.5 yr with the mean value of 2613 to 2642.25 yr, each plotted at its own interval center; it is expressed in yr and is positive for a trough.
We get -0.8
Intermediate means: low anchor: 15.8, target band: 17.1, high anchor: 16.8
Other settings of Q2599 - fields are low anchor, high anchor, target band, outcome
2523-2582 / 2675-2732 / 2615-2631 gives 1.1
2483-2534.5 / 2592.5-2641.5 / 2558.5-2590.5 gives -1.9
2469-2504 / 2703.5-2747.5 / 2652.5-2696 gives -4.5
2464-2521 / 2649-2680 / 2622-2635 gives 0.8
